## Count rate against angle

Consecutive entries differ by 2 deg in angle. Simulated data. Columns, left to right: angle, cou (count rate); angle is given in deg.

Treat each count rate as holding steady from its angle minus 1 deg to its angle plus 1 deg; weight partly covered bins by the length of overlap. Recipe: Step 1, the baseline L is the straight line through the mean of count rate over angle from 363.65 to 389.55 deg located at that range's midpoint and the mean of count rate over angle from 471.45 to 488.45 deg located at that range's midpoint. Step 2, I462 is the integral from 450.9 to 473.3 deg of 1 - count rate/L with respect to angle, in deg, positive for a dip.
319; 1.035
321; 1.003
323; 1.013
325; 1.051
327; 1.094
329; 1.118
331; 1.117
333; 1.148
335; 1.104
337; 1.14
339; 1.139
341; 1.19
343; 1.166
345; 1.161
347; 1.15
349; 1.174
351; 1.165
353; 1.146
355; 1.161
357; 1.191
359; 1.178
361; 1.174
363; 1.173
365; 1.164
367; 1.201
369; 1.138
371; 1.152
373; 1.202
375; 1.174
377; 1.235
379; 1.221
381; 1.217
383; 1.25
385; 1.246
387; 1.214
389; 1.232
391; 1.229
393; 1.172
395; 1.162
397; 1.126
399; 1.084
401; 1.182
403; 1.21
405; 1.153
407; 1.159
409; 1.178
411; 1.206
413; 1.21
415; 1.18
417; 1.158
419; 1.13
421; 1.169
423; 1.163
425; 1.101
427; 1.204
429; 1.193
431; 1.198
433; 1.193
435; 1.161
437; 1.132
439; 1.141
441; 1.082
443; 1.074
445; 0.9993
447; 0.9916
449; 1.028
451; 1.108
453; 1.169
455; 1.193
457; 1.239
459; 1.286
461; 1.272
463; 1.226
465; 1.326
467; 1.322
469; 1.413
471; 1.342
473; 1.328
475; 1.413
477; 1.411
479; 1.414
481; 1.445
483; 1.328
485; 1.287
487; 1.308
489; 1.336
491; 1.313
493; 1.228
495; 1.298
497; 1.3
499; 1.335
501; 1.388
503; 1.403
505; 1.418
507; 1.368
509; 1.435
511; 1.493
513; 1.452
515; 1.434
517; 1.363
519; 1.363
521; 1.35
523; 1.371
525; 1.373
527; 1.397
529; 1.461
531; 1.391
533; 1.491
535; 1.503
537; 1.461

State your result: 1.1 deg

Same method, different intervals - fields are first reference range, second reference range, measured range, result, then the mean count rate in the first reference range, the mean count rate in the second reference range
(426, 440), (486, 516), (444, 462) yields 1.3 deg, 1.17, 1.37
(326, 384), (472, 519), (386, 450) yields 5.4 deg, 1.17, 1.37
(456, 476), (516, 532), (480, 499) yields 0.4 deg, 1.32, 1.38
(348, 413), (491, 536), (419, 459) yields 4.3 deg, 1.18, 1.39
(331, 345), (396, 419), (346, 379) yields -0.6 deg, 1.15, 1.17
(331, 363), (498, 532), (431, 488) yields 3.7 deg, 1.16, 1.4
